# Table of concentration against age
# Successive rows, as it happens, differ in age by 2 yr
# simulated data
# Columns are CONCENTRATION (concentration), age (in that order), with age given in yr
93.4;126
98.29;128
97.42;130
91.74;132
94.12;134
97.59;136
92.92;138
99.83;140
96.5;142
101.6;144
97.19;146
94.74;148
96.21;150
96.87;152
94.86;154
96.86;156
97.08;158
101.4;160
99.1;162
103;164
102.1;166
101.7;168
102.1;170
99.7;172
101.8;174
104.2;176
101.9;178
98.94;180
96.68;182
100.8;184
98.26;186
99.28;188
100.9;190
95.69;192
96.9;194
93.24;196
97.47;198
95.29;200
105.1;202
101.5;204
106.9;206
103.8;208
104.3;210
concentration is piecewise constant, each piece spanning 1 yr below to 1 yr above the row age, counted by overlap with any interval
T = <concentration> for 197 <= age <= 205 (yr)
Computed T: 99.8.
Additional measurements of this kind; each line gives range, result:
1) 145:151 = 96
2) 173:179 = 103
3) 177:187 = 99.3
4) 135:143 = 96.7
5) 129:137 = 95.2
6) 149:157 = 96.2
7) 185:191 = 99.5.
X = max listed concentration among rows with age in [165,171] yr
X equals 102.1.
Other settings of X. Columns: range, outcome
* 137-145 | 101.6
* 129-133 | 97.42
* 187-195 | 100.9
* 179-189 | 100.8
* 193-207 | 106.9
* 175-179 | 104.2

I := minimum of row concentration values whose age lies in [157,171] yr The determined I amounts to 97.08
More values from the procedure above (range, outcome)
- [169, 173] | 99.7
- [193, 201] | 93.24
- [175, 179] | 101.9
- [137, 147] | 92.92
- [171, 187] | 96.68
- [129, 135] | 91.74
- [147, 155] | 94.74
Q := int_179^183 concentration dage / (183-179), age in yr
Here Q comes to 97.8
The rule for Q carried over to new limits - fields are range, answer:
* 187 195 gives 98.2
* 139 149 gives 98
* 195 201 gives 95.3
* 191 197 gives 95.3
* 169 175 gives 101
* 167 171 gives 102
